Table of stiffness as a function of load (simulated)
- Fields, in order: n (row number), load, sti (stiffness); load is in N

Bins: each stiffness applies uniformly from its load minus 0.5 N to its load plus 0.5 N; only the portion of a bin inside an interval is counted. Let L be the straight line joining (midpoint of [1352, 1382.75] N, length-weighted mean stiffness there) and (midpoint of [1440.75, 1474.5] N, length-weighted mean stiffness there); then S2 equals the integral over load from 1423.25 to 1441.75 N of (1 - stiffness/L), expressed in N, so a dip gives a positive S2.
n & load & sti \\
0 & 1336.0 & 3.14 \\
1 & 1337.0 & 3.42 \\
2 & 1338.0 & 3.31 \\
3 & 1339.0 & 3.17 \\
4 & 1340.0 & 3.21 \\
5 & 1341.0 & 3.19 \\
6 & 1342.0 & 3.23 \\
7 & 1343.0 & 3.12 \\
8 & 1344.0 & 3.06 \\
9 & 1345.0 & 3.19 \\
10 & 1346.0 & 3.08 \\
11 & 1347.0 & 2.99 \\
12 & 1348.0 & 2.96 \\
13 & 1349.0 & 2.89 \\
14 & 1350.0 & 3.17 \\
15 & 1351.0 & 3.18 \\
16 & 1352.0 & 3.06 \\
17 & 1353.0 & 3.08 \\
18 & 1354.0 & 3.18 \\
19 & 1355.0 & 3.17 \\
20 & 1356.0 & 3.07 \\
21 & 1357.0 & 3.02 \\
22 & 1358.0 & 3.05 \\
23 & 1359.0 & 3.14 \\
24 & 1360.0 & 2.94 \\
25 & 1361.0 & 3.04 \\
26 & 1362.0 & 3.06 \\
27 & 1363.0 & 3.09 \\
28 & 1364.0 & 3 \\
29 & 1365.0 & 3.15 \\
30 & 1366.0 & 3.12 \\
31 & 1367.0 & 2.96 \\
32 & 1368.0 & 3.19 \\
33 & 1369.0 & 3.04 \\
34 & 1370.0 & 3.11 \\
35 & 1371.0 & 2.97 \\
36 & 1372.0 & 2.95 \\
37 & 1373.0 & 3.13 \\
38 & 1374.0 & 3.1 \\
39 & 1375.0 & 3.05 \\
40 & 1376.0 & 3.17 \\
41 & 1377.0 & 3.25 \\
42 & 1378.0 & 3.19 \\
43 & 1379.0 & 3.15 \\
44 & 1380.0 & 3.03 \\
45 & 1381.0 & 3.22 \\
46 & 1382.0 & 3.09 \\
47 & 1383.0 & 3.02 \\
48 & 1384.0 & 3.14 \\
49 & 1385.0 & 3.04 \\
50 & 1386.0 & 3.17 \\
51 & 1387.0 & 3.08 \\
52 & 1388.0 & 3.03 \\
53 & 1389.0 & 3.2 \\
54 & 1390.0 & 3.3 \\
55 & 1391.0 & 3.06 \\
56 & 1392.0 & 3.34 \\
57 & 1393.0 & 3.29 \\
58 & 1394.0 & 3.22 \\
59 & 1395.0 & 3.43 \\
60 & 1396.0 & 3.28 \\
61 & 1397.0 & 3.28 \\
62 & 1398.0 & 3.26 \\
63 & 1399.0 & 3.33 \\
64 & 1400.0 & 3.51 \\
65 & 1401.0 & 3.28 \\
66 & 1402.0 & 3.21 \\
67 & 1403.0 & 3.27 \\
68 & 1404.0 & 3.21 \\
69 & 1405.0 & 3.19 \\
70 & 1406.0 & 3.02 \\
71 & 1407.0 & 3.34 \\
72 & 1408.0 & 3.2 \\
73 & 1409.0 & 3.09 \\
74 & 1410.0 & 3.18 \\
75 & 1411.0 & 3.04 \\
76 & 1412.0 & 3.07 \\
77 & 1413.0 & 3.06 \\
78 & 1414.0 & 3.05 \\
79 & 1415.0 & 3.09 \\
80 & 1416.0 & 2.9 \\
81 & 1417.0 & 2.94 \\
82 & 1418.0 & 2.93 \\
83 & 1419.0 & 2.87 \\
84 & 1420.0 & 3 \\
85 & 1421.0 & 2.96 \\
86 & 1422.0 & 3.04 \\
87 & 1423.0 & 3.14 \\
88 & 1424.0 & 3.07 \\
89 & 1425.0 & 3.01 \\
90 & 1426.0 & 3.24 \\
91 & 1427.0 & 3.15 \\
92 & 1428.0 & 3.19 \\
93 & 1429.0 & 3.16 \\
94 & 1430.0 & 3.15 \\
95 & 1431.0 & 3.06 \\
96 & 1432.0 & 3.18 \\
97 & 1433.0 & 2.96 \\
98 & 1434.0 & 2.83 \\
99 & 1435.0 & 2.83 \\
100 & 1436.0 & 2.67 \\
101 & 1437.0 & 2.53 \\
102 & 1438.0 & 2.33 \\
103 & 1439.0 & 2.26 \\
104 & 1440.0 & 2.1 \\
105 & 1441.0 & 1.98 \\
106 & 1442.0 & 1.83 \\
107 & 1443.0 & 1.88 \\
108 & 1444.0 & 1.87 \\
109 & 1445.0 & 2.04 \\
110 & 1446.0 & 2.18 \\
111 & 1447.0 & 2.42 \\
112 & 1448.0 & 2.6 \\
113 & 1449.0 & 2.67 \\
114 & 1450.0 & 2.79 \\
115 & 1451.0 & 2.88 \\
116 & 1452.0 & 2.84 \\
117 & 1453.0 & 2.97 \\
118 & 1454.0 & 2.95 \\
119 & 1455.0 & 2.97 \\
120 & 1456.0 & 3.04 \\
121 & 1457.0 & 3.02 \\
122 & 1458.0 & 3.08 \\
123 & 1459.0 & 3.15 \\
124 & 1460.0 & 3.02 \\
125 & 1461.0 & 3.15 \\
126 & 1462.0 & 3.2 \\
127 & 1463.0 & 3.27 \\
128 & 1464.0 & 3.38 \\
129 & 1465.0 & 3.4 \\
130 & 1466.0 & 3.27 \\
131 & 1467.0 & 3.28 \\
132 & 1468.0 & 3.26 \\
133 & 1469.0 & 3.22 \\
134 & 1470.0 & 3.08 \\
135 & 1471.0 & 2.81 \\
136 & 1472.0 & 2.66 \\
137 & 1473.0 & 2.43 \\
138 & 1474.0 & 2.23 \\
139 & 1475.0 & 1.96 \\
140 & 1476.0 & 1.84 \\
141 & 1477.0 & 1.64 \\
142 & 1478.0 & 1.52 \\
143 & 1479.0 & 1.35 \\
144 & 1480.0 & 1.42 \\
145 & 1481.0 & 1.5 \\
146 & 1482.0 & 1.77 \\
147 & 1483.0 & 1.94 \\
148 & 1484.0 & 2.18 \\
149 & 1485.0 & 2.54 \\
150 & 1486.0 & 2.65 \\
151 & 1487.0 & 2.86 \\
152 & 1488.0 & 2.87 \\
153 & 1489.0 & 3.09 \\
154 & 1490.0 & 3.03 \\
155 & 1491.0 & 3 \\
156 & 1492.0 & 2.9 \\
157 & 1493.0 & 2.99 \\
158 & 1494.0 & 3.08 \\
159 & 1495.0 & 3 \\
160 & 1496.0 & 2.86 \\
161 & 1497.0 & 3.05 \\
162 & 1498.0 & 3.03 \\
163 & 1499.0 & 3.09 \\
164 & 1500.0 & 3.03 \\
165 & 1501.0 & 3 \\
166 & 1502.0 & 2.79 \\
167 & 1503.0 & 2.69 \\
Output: 0.46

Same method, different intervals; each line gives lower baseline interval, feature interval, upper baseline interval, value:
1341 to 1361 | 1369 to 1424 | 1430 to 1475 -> -3.72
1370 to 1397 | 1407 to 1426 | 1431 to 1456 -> -1.56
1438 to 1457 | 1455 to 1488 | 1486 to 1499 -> 1.32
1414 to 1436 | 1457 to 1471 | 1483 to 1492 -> -1.70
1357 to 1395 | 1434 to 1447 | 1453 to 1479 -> 2.94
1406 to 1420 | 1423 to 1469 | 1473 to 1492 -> -3.38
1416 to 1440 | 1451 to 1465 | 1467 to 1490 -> -2.77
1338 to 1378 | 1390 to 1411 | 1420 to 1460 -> -2.37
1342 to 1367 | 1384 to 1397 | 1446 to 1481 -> -1.11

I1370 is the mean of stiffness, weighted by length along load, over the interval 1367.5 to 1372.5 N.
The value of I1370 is 3.05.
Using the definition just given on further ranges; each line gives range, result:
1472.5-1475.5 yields 2.21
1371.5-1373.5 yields 3.04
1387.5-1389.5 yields 3.12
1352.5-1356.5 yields 3.12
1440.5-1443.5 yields 1.9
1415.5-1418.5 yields 2.92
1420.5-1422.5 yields 3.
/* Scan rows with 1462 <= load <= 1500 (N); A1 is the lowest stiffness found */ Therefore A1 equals 1.35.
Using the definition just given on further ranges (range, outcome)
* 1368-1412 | 2.95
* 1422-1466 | 1.83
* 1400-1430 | 2.87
